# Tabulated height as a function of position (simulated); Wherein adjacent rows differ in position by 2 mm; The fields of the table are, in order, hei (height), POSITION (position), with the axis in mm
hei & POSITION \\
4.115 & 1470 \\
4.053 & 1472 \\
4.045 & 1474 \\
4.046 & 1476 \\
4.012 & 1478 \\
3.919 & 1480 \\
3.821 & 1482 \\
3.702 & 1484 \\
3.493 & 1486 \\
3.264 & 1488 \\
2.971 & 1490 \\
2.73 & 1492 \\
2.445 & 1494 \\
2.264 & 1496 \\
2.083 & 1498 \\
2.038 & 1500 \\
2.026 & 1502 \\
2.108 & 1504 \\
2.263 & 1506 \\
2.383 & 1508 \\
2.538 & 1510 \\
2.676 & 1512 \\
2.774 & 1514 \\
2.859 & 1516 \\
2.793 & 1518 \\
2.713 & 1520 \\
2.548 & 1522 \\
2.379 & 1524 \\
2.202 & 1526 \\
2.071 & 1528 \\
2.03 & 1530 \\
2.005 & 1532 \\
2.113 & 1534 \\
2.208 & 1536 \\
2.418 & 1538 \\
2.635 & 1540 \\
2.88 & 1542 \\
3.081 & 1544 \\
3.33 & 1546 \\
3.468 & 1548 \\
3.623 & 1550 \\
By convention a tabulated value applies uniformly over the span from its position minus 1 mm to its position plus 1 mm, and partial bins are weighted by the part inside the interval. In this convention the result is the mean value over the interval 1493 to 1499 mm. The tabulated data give 2.26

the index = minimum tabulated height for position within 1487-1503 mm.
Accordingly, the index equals 2.026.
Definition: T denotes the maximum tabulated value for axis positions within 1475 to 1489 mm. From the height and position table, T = 4.046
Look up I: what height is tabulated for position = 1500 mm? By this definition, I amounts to 2.038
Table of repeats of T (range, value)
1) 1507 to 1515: 2.774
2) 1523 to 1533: 2.379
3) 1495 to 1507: 2.264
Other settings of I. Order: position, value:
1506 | 2.263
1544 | 3.081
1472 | 4.053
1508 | 2.383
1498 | 2.083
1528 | 2.071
